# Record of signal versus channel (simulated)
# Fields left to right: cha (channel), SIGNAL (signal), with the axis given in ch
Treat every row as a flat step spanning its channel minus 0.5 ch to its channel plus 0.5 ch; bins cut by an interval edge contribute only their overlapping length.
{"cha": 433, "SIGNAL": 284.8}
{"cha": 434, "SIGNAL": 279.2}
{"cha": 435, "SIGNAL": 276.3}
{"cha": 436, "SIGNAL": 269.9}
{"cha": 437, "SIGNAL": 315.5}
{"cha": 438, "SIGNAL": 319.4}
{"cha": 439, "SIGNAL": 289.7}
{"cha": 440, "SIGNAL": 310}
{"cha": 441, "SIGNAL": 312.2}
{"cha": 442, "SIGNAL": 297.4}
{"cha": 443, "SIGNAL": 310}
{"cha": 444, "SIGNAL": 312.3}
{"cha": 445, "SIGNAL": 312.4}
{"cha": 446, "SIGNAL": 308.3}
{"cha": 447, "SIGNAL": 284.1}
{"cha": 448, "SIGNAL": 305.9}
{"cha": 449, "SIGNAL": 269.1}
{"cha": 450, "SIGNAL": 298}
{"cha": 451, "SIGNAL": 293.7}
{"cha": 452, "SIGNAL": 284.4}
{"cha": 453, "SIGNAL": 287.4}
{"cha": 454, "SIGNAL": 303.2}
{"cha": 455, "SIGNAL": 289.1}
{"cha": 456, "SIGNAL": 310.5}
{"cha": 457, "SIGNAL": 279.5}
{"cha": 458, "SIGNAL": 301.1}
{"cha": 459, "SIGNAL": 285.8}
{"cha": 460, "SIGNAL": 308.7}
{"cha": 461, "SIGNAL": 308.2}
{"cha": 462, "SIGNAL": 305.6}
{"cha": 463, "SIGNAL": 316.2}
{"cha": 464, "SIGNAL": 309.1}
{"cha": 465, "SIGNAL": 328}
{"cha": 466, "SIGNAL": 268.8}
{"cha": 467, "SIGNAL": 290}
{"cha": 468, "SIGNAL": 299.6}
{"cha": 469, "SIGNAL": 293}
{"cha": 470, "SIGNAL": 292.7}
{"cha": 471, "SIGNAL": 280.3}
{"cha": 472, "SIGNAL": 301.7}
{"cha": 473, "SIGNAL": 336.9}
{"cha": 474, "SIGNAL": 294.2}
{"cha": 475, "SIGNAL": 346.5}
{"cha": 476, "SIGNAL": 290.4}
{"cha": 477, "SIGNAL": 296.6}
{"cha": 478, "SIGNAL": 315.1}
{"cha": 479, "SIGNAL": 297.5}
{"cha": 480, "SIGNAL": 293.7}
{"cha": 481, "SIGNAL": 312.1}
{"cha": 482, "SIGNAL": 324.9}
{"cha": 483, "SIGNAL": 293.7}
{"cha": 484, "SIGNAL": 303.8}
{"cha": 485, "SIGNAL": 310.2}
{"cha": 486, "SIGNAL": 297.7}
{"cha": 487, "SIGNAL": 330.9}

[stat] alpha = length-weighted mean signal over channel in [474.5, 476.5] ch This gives 318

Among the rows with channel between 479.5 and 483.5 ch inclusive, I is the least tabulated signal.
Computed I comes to 293.7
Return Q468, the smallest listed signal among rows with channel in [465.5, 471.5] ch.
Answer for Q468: 268.8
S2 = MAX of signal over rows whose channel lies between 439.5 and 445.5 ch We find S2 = 312.4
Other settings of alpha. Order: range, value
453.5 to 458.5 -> 297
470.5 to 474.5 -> 303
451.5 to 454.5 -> 292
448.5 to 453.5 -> 287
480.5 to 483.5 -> 310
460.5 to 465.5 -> 313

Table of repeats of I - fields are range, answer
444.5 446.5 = 308.3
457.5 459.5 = 285.8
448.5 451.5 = 269.1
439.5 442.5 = 297.4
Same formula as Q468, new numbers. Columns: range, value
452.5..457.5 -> 279.5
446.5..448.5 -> 284.1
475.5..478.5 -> 290.4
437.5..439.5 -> 289.7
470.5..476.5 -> 280.3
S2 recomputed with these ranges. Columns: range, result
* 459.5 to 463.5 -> 316.2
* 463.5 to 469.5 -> 328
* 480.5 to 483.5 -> 324.9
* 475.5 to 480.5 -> 315.1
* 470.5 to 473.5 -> 336.9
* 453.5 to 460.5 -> 310.5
